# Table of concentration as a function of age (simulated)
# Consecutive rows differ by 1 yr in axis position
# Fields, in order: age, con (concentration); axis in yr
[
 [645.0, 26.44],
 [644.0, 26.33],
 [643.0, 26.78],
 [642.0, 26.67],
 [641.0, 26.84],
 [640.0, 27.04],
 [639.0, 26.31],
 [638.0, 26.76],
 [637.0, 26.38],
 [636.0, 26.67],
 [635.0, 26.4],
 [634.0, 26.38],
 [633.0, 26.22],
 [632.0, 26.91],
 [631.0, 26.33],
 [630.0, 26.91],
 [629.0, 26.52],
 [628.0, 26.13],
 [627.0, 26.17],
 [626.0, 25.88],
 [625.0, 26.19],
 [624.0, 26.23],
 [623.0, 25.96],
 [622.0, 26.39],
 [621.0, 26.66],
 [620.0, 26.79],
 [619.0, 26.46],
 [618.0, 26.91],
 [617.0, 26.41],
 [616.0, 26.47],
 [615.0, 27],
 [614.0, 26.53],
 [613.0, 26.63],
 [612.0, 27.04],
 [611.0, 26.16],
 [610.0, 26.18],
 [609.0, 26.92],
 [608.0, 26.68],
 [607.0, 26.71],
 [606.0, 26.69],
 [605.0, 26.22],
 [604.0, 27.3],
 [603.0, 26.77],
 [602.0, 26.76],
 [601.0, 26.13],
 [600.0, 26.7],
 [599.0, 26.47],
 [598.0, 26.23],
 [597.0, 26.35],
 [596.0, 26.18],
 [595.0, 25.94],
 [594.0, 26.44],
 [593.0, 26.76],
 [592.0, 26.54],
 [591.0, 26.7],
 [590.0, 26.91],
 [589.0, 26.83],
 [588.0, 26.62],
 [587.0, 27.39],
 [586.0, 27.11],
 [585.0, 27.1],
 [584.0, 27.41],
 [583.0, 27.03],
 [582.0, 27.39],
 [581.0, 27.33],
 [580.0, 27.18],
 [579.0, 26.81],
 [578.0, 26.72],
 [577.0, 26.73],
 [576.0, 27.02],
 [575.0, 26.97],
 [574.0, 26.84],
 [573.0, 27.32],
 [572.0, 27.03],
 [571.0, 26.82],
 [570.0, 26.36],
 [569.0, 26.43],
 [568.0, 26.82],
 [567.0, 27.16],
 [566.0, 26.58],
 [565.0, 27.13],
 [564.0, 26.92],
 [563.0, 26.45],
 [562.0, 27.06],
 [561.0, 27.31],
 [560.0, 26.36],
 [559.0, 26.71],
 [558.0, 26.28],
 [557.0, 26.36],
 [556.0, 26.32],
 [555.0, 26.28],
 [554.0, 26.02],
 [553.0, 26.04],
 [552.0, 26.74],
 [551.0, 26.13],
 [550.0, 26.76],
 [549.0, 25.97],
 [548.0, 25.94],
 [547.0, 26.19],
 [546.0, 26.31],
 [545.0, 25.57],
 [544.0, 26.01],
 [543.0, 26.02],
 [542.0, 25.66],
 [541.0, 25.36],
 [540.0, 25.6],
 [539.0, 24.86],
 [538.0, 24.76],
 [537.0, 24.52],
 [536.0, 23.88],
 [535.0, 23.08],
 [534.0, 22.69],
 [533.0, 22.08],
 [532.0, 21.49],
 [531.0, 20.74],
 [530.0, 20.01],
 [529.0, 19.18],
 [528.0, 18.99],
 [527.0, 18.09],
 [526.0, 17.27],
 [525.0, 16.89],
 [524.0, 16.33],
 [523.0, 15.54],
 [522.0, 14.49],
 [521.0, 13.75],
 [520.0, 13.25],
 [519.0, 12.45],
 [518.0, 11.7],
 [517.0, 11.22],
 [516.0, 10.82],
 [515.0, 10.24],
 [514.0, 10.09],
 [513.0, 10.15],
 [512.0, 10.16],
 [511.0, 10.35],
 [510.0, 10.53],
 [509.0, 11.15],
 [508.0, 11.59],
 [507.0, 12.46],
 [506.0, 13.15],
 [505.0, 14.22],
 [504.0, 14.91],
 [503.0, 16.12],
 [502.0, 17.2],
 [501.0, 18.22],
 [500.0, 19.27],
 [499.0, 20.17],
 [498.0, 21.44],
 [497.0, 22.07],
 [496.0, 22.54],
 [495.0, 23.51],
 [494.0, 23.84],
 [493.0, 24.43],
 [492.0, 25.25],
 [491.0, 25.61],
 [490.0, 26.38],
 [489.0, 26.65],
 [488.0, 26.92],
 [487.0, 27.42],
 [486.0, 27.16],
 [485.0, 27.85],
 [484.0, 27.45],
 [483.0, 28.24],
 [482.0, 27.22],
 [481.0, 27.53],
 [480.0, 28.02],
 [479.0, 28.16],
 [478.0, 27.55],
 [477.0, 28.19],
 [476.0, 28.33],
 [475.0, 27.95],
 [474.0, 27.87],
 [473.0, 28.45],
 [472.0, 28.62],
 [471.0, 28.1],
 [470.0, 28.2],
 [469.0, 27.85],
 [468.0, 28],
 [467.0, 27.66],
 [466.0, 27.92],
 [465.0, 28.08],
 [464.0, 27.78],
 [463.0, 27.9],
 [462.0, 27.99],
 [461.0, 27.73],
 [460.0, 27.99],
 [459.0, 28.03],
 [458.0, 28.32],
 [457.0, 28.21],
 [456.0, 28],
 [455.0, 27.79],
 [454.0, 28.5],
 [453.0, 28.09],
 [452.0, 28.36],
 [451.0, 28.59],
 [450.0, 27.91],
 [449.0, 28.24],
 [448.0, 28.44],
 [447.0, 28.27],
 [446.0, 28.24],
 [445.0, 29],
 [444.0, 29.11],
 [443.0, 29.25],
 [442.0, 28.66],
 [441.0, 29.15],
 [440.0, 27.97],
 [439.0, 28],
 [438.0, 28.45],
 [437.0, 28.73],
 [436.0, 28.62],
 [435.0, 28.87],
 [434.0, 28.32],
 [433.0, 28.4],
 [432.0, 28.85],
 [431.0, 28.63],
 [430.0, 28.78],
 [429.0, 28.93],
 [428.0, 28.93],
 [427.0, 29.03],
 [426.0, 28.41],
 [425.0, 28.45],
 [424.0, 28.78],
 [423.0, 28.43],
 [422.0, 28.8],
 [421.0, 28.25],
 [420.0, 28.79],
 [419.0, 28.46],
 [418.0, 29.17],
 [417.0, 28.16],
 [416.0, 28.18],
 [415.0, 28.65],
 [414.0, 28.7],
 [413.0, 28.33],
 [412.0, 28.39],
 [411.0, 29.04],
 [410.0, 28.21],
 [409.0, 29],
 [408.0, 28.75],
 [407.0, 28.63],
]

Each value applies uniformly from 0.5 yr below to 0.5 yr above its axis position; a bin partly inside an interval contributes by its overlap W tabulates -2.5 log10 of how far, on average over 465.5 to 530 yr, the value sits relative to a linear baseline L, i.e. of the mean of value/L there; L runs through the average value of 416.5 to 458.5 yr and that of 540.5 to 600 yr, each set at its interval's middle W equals 0.32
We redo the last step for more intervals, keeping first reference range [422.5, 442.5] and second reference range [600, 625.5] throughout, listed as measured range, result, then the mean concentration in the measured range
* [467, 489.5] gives 0.01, 27.8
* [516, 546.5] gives 0.34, 20.1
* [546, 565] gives 0.03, 26.5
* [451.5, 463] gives 0.01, 28.1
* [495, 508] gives 0.50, 17.6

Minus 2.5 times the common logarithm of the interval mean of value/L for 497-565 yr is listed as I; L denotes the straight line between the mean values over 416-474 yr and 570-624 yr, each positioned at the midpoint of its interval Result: 0.333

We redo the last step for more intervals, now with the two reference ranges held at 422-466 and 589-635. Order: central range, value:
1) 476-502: 0.11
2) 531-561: 0.08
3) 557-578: 0.01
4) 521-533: 0.45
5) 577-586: -0.01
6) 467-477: 0.00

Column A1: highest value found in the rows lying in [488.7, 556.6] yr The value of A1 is 26.76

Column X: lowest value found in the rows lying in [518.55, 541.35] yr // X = 12.45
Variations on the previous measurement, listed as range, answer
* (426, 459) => 27.79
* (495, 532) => 10.09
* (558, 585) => 26.28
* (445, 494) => 23.84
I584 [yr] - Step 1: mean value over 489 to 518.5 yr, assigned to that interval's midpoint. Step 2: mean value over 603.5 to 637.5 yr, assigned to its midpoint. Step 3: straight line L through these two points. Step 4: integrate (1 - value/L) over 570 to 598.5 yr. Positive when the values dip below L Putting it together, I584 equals -4.1 yr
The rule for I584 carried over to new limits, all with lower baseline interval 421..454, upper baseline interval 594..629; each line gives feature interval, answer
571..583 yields -0.1 yr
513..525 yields 6.4 yr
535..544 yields 0.8 yr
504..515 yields 6.4 yr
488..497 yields 1.0 yr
